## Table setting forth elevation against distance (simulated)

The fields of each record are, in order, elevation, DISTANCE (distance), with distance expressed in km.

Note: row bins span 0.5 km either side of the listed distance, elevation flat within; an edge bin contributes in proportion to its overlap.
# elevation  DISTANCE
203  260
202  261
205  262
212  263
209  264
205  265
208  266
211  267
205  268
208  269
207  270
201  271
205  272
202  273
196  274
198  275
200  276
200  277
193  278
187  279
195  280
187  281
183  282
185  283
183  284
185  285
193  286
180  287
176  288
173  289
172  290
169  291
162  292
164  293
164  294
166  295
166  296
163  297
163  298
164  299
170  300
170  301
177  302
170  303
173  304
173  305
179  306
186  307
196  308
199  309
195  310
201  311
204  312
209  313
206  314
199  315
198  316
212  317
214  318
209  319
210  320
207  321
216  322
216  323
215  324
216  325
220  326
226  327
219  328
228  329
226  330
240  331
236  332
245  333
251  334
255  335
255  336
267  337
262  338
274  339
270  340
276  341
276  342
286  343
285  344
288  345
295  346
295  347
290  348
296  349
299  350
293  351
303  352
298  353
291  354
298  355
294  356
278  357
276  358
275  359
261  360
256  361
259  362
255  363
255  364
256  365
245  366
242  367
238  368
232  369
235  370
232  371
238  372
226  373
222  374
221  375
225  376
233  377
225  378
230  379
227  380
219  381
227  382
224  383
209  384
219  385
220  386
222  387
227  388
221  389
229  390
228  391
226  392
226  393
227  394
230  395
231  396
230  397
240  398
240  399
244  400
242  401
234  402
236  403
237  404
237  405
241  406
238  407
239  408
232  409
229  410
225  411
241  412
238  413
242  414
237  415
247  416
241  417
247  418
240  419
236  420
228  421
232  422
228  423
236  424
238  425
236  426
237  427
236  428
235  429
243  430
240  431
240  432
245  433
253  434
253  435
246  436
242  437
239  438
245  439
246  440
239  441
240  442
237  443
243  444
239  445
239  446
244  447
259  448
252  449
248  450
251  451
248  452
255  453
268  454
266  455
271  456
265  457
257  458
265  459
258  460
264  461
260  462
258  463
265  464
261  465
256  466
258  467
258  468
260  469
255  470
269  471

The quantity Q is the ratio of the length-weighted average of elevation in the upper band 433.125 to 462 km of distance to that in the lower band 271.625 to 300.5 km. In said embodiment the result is 1.4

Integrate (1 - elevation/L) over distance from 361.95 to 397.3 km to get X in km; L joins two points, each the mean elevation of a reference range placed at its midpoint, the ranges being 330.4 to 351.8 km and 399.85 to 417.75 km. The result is 3.2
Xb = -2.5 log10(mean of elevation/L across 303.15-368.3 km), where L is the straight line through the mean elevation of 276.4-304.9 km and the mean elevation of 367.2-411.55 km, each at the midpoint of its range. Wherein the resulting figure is -0.21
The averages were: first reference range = 176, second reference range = 230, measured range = 244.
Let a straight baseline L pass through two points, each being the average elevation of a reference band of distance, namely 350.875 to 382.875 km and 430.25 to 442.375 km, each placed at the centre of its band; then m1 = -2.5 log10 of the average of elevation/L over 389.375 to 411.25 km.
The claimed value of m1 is 0.063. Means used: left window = 251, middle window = 234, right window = 244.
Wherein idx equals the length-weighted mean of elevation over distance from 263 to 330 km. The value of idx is 193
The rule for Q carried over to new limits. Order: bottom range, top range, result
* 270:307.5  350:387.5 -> 1.37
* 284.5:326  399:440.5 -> 1.27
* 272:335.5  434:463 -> 1.28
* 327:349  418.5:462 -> 0.94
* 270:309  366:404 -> 1.27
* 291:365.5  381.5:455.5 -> 1.03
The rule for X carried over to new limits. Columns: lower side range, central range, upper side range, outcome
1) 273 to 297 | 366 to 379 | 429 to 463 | -0.74 km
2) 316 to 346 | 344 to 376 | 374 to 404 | -4.16 km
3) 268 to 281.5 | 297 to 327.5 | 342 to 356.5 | 6.28 km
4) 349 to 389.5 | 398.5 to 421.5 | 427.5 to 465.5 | 1.06 km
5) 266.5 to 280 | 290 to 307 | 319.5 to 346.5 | 3.96 km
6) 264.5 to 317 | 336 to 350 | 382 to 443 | -4.93 km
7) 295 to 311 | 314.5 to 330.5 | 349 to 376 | -0.80 km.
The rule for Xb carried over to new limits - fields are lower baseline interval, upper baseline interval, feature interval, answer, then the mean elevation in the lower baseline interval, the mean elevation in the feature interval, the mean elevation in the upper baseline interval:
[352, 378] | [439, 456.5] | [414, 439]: 0.048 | 254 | 240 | 250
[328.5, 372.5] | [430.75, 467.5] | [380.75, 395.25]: 0.166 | 266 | 224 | 252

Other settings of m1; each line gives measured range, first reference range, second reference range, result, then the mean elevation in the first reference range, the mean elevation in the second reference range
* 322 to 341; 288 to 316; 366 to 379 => -0.19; 179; 231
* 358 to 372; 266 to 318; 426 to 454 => -0.16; 187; 244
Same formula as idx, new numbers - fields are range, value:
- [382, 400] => 227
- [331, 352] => 275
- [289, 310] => 173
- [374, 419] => 231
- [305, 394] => 240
